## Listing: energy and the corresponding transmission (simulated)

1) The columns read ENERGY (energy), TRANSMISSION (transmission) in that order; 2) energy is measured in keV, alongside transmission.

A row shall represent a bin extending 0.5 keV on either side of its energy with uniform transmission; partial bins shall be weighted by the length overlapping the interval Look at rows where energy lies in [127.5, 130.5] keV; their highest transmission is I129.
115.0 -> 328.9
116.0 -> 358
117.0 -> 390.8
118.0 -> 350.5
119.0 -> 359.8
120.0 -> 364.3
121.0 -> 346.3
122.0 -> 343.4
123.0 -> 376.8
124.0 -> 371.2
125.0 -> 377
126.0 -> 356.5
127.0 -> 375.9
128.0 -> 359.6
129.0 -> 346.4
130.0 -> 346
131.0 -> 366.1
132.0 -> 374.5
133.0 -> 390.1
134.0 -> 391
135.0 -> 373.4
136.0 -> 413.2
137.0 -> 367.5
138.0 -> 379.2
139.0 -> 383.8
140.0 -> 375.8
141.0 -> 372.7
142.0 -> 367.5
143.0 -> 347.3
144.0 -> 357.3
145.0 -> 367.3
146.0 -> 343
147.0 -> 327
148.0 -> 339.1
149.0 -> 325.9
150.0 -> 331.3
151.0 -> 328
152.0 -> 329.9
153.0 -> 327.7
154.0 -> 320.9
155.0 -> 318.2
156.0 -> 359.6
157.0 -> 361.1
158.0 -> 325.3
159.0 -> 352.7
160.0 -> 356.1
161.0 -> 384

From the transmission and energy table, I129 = 359.6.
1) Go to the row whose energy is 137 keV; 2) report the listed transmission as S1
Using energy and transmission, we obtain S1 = 367.5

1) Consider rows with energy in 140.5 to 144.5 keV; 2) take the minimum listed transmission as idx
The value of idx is 347.3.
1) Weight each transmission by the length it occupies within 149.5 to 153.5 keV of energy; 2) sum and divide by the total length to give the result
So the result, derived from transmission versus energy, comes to 329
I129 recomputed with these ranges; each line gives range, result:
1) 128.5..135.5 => 391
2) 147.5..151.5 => 339.1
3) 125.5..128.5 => 375.9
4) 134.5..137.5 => 413.2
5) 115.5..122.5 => 390.8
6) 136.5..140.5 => 383.8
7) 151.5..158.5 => 361.1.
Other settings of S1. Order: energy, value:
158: 325.3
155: 318.2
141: 372.7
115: 328.9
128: 359.6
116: 358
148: 339.1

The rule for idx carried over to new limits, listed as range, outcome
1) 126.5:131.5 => 346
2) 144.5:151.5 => 325.9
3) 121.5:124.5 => 343.4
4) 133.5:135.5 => 373.4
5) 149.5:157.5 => 318.2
